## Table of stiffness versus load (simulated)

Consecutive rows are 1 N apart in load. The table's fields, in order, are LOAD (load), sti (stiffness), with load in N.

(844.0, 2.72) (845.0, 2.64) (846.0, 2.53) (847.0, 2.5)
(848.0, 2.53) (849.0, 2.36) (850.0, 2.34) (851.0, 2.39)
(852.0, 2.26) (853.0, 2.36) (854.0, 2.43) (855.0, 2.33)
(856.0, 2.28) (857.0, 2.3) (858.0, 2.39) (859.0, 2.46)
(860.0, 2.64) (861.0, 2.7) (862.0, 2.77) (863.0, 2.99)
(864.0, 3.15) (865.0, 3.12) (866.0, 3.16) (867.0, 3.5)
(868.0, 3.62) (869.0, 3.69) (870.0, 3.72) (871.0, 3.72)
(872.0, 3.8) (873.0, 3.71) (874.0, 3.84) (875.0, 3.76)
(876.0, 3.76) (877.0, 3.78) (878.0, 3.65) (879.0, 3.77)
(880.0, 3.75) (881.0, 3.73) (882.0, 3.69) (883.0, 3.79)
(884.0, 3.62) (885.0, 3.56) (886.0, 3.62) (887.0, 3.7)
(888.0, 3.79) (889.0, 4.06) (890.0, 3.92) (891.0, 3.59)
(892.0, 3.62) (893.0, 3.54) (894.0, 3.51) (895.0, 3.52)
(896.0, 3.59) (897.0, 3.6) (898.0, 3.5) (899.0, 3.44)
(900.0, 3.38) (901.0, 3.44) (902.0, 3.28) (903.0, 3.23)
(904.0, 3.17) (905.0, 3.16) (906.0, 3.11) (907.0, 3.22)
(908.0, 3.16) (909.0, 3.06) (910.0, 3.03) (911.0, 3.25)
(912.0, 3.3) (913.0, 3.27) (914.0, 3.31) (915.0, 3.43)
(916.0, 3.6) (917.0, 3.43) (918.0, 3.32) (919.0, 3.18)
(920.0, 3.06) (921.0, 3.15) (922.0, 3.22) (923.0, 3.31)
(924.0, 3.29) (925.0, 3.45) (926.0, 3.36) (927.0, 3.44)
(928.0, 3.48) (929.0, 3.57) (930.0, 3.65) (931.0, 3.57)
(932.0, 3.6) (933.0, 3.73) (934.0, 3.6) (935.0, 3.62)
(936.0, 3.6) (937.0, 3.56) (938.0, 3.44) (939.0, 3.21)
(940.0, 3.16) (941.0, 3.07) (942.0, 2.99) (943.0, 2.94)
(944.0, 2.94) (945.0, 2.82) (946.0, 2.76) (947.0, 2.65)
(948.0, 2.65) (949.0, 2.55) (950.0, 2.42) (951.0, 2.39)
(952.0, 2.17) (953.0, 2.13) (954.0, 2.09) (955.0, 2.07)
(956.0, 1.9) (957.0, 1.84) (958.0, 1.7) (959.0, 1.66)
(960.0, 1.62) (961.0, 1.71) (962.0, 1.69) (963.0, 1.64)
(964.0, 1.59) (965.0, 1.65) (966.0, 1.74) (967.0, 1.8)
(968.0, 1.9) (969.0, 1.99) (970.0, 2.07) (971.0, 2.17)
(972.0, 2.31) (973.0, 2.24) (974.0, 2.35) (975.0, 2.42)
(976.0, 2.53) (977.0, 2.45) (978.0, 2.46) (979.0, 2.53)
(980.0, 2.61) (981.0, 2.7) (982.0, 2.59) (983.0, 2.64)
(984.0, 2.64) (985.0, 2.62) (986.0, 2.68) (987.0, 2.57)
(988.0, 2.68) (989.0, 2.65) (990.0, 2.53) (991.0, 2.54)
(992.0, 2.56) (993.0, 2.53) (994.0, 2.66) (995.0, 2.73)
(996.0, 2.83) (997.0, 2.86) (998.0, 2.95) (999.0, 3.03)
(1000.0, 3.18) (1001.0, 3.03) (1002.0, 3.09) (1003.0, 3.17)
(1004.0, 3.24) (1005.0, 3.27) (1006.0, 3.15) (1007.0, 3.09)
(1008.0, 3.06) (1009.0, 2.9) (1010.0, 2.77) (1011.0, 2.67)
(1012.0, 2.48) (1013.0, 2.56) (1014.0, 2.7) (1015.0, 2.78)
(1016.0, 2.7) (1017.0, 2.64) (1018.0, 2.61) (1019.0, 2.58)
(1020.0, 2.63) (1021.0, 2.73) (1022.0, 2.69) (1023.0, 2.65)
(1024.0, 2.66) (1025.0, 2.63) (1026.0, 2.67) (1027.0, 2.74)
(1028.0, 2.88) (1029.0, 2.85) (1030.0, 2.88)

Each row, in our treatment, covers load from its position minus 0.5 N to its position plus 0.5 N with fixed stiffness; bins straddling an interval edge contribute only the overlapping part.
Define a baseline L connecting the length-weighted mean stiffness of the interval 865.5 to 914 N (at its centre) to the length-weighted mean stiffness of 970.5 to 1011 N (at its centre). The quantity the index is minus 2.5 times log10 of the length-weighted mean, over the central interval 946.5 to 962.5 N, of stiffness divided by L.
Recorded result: 0.406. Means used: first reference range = 3.53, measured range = 2.08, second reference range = 2.72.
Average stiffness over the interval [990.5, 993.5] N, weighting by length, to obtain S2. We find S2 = 2.54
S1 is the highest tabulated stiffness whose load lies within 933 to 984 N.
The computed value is 3.73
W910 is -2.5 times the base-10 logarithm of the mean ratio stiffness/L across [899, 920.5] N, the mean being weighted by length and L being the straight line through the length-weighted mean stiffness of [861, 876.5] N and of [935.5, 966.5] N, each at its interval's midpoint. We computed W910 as -0.12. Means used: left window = 3.46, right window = 2.4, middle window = 3.26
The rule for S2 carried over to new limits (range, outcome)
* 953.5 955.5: 2.08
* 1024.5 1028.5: 2.73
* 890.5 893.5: 3.58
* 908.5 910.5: 3.04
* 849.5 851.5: 2.37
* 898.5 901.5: 3.42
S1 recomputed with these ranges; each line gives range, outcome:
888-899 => 4.06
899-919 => 3.6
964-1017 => 3.27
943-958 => 2.94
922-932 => 3.65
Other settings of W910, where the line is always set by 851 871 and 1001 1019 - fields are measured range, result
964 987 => 0.233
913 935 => -0.195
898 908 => -0.150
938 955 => 0.068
